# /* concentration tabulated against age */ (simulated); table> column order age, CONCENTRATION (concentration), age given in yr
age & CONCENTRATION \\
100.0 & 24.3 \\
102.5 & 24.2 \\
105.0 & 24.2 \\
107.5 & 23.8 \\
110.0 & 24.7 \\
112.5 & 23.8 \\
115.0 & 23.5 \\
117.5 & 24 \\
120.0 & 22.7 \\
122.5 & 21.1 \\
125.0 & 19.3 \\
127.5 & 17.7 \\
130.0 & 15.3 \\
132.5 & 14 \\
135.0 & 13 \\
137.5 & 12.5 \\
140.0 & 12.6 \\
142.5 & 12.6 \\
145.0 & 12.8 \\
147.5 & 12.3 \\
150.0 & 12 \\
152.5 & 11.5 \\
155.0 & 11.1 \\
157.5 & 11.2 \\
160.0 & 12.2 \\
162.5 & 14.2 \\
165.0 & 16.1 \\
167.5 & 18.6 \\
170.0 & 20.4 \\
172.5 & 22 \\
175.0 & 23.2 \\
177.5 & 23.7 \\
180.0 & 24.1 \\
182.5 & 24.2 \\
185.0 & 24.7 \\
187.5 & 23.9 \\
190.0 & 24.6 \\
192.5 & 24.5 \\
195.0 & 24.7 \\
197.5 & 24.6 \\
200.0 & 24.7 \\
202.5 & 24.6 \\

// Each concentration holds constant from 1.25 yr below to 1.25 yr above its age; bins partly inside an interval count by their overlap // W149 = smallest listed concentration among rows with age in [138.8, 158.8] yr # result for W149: 11.1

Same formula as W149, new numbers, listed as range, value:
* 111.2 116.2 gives 23.5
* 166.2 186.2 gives 18.6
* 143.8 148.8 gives 12.3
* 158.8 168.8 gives 12.2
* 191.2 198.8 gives 24.5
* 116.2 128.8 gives 17.7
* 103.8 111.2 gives 23.8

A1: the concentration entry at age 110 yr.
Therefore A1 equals 24.7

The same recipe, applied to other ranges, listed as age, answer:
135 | 13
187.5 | 23.9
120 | 22.7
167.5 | 18.6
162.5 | 14.2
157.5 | 11.2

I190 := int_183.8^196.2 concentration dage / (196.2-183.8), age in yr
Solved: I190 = 24.5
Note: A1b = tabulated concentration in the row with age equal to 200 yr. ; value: 24.7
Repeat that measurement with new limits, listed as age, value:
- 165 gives 16.1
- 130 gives 15.3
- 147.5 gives 12.3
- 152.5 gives 11.5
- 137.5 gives 12.5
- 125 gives 19.3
